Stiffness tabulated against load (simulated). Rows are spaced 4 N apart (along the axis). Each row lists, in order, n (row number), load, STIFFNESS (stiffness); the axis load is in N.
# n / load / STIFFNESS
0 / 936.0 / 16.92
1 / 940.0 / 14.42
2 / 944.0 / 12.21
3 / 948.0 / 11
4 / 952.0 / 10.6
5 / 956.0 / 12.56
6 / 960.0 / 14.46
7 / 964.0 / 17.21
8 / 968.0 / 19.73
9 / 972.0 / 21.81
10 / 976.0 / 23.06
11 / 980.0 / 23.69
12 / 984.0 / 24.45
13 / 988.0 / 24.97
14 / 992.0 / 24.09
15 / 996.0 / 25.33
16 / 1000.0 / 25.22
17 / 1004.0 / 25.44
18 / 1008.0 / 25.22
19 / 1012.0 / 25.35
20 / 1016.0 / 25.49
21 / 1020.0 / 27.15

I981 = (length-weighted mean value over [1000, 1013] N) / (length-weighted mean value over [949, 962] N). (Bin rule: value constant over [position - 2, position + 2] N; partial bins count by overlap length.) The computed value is 2.04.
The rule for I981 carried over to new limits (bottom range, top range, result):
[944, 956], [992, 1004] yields 2.22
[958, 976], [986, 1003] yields 1.32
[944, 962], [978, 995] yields 2.00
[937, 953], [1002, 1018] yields 2.04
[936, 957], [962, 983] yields 1.69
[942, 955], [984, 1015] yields 2.20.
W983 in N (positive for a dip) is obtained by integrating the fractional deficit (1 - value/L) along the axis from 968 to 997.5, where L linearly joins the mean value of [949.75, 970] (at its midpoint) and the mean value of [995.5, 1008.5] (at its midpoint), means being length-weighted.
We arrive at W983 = -4.59 N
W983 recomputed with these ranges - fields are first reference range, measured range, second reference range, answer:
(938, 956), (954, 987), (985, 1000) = -1.6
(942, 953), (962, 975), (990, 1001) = -1.9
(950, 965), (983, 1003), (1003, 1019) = -3.3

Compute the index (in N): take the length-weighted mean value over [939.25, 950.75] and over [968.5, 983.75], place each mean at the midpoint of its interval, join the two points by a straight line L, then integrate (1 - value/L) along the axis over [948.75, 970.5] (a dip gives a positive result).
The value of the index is 3.15 N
